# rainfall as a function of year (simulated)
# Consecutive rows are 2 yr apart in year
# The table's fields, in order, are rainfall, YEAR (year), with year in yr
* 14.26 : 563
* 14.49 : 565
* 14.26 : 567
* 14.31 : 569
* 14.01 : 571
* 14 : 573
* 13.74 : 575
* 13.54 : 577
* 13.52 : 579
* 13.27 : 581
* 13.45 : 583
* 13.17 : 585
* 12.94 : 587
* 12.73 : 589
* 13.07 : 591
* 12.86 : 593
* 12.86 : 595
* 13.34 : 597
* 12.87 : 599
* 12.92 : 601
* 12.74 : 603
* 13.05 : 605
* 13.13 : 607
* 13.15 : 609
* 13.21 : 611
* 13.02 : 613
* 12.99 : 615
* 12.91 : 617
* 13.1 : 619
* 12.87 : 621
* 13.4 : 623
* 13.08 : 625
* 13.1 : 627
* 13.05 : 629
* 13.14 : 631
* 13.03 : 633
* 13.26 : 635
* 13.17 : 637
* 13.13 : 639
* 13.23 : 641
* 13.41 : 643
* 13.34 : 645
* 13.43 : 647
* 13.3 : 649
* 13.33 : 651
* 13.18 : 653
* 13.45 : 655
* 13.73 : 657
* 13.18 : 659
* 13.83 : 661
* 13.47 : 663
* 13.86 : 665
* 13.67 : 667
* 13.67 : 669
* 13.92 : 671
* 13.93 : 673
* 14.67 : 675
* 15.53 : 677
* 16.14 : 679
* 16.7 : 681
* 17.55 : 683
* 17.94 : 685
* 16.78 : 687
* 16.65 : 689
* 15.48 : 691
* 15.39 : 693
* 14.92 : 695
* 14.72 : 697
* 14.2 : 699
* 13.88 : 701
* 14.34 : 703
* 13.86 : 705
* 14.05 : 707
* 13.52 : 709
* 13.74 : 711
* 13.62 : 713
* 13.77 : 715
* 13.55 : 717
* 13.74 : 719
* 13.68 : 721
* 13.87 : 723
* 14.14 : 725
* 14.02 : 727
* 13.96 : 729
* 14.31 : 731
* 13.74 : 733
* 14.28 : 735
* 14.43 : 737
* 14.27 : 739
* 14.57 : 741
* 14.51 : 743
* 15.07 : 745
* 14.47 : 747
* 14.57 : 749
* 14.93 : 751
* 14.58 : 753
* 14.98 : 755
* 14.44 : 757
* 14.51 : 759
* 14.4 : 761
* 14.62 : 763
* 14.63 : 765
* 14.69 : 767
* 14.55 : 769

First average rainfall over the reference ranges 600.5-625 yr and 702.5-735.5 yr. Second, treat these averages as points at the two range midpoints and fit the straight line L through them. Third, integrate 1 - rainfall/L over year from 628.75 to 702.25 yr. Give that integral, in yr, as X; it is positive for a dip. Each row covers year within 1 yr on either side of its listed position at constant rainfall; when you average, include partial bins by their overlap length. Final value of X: -4.6 yr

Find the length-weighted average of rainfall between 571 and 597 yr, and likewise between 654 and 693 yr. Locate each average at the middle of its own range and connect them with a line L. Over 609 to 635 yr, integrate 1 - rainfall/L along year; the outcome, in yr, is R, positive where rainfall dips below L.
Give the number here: 1.70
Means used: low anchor 13.3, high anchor 15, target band 13.1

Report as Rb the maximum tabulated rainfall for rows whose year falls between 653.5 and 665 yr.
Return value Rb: 13.86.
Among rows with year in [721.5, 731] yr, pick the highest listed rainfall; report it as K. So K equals 14.31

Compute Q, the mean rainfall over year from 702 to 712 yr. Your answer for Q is 13.9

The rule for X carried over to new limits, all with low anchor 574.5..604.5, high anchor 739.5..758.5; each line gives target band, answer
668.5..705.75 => -3.3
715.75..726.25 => 0.4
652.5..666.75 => 0.3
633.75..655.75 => 0.6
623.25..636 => 0.4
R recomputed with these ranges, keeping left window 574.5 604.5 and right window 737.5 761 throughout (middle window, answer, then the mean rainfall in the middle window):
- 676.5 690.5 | -2.8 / 16.8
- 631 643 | 0.3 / 13.2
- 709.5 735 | 0.9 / 13.9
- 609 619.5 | 0.2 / 13.1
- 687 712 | -0.9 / 14.7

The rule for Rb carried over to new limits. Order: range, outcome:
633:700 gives 17.94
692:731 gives 15.39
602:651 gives 13.43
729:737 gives 14.43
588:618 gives 13.34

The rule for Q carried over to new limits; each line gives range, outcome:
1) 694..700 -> 14.6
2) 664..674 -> 13.8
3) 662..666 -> 13.7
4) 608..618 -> 13.1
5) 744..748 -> 14.8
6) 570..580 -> 13.8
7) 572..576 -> 13.9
